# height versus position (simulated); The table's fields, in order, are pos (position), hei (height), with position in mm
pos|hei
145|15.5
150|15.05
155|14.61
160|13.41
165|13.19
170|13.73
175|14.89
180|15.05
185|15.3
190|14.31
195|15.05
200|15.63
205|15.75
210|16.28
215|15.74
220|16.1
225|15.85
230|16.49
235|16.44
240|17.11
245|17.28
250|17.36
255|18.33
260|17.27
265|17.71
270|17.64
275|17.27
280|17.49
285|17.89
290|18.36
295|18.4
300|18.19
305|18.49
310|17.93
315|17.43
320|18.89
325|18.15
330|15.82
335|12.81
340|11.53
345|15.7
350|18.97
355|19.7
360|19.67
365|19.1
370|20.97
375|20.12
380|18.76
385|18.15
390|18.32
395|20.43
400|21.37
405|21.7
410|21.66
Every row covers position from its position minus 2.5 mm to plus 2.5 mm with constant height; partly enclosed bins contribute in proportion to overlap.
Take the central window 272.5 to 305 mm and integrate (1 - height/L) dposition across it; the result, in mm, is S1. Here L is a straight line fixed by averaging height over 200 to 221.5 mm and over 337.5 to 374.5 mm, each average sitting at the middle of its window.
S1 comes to -1.7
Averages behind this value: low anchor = 15.9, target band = 18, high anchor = 18.1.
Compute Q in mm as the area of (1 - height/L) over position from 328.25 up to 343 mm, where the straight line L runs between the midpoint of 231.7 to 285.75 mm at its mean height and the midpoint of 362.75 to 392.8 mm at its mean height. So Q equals 4.16 mm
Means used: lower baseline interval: 17.4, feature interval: 13.3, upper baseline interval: 19.2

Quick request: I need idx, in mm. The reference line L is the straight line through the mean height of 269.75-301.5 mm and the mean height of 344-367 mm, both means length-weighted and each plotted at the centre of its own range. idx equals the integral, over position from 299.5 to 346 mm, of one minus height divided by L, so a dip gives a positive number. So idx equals 4.8 mm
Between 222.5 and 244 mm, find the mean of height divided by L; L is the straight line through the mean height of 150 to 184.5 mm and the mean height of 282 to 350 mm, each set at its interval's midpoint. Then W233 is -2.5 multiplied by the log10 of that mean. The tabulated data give -0.07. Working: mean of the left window 14.3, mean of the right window 17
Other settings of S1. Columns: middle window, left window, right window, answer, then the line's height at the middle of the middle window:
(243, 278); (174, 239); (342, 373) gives -1.53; 16.8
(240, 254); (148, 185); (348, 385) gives -0.83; 16.4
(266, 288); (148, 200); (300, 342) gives -2.30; 15.9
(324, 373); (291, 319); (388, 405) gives 5.04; 19.2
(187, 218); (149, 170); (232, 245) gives 0.15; 15.5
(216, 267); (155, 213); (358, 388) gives -2.35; 16.2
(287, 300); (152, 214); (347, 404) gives -0.56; 17.6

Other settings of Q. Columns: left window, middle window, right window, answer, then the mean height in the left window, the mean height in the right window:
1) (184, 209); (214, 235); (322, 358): -0.91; 15.3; 16.2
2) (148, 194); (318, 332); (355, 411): 0.61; 14.4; 20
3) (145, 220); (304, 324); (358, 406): -0.02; 14.9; 19.8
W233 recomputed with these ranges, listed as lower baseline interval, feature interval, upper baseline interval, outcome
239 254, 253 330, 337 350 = -0.117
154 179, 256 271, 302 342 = -0.136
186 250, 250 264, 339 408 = -0.058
